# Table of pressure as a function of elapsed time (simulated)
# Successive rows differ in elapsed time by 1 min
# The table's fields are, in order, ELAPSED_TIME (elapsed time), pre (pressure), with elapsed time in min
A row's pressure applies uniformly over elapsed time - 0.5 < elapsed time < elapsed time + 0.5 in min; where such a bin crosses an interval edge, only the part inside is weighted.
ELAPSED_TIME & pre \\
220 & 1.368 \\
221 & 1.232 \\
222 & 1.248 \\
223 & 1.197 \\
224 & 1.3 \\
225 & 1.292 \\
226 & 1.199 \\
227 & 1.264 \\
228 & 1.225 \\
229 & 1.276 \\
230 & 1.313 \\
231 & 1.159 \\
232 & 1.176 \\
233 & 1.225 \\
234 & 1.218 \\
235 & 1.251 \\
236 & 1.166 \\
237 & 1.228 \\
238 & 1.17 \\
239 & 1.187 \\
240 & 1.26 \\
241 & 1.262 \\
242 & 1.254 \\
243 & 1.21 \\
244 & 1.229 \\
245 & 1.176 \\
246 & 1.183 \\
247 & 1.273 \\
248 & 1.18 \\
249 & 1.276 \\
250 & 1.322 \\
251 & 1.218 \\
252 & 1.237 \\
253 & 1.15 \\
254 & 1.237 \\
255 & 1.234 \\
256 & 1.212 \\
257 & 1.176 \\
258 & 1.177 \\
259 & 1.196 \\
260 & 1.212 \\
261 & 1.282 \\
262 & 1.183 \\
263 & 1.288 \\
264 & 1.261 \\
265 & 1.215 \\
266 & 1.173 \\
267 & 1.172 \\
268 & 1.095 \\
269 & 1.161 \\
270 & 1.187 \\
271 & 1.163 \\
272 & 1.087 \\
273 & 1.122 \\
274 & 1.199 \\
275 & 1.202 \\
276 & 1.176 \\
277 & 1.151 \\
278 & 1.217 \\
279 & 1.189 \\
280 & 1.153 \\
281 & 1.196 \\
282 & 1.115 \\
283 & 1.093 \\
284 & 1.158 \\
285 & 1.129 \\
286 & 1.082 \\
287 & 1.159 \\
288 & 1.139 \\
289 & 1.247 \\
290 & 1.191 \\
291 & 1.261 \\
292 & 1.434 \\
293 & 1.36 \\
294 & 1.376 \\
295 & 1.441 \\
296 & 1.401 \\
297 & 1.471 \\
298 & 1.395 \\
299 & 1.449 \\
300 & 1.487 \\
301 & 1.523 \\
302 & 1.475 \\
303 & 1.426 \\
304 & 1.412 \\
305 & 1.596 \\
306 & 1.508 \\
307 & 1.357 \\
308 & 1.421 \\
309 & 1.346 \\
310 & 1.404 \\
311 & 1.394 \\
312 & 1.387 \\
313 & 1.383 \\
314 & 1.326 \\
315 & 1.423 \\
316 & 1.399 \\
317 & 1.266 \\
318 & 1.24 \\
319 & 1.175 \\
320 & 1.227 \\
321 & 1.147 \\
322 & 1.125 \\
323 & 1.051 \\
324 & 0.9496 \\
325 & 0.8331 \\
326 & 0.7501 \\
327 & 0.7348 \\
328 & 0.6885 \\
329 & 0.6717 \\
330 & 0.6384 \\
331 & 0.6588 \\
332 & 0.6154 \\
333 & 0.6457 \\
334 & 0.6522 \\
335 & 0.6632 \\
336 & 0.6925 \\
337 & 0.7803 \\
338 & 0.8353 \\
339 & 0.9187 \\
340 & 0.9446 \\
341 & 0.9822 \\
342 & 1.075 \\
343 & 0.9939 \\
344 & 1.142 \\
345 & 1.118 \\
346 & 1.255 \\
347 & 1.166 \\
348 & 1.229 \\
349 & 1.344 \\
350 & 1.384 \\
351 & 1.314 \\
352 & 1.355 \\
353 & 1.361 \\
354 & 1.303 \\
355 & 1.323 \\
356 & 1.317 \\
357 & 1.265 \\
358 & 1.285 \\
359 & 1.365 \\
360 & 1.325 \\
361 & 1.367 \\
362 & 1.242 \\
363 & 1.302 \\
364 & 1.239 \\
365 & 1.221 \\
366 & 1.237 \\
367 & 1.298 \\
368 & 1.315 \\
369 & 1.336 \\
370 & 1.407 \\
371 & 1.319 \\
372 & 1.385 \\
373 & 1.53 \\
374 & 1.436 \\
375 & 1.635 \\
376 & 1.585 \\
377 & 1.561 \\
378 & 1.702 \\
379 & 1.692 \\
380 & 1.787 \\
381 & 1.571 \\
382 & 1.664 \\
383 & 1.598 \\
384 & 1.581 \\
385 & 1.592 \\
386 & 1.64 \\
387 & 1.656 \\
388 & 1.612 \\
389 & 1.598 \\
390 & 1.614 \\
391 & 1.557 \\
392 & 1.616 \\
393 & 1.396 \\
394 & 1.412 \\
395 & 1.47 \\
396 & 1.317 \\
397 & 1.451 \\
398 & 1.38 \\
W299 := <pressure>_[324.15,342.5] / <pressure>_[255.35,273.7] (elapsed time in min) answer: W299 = 0.6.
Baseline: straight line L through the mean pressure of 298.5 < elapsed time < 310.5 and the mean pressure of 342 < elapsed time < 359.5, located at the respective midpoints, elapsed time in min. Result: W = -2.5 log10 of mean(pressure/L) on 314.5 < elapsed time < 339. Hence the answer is 0.44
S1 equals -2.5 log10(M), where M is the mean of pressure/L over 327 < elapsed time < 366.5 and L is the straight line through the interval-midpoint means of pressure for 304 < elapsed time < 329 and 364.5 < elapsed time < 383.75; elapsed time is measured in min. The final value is 0.26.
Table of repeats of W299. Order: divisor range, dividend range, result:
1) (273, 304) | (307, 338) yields 0.80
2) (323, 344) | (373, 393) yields 2.01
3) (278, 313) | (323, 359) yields 0.76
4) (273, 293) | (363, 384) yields 1.24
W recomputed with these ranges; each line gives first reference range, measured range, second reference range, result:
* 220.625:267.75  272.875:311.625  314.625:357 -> -0.16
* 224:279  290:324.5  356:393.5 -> -0.02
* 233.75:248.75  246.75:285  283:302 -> 0.06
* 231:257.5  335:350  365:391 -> 0.37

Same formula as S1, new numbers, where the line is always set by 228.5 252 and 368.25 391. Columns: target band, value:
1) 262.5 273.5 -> 0.10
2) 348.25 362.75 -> 0.14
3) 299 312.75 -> -0.04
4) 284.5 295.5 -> 0.08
